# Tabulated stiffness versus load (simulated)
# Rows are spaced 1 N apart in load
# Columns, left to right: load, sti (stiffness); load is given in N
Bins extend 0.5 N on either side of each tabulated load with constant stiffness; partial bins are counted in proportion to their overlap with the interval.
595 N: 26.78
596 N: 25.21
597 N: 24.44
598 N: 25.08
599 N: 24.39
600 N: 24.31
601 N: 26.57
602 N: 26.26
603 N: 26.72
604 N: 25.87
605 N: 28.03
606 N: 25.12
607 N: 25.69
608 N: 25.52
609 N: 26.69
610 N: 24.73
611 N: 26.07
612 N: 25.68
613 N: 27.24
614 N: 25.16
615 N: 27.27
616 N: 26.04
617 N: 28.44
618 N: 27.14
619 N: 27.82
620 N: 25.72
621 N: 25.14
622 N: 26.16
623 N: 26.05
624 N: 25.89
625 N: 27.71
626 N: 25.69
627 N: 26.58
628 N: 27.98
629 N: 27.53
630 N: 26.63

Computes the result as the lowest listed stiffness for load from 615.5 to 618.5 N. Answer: 26.04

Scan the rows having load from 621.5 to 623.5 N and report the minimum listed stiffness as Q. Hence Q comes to 26.05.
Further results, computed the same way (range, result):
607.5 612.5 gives 24.73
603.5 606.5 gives 25.12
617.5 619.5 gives 27.14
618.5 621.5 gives 25.14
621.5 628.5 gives 25.69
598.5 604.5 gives 24.31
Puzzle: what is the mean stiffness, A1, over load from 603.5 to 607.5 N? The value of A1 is 26.2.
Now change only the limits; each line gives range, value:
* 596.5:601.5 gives 25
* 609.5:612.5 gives 25.5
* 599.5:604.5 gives 25.9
